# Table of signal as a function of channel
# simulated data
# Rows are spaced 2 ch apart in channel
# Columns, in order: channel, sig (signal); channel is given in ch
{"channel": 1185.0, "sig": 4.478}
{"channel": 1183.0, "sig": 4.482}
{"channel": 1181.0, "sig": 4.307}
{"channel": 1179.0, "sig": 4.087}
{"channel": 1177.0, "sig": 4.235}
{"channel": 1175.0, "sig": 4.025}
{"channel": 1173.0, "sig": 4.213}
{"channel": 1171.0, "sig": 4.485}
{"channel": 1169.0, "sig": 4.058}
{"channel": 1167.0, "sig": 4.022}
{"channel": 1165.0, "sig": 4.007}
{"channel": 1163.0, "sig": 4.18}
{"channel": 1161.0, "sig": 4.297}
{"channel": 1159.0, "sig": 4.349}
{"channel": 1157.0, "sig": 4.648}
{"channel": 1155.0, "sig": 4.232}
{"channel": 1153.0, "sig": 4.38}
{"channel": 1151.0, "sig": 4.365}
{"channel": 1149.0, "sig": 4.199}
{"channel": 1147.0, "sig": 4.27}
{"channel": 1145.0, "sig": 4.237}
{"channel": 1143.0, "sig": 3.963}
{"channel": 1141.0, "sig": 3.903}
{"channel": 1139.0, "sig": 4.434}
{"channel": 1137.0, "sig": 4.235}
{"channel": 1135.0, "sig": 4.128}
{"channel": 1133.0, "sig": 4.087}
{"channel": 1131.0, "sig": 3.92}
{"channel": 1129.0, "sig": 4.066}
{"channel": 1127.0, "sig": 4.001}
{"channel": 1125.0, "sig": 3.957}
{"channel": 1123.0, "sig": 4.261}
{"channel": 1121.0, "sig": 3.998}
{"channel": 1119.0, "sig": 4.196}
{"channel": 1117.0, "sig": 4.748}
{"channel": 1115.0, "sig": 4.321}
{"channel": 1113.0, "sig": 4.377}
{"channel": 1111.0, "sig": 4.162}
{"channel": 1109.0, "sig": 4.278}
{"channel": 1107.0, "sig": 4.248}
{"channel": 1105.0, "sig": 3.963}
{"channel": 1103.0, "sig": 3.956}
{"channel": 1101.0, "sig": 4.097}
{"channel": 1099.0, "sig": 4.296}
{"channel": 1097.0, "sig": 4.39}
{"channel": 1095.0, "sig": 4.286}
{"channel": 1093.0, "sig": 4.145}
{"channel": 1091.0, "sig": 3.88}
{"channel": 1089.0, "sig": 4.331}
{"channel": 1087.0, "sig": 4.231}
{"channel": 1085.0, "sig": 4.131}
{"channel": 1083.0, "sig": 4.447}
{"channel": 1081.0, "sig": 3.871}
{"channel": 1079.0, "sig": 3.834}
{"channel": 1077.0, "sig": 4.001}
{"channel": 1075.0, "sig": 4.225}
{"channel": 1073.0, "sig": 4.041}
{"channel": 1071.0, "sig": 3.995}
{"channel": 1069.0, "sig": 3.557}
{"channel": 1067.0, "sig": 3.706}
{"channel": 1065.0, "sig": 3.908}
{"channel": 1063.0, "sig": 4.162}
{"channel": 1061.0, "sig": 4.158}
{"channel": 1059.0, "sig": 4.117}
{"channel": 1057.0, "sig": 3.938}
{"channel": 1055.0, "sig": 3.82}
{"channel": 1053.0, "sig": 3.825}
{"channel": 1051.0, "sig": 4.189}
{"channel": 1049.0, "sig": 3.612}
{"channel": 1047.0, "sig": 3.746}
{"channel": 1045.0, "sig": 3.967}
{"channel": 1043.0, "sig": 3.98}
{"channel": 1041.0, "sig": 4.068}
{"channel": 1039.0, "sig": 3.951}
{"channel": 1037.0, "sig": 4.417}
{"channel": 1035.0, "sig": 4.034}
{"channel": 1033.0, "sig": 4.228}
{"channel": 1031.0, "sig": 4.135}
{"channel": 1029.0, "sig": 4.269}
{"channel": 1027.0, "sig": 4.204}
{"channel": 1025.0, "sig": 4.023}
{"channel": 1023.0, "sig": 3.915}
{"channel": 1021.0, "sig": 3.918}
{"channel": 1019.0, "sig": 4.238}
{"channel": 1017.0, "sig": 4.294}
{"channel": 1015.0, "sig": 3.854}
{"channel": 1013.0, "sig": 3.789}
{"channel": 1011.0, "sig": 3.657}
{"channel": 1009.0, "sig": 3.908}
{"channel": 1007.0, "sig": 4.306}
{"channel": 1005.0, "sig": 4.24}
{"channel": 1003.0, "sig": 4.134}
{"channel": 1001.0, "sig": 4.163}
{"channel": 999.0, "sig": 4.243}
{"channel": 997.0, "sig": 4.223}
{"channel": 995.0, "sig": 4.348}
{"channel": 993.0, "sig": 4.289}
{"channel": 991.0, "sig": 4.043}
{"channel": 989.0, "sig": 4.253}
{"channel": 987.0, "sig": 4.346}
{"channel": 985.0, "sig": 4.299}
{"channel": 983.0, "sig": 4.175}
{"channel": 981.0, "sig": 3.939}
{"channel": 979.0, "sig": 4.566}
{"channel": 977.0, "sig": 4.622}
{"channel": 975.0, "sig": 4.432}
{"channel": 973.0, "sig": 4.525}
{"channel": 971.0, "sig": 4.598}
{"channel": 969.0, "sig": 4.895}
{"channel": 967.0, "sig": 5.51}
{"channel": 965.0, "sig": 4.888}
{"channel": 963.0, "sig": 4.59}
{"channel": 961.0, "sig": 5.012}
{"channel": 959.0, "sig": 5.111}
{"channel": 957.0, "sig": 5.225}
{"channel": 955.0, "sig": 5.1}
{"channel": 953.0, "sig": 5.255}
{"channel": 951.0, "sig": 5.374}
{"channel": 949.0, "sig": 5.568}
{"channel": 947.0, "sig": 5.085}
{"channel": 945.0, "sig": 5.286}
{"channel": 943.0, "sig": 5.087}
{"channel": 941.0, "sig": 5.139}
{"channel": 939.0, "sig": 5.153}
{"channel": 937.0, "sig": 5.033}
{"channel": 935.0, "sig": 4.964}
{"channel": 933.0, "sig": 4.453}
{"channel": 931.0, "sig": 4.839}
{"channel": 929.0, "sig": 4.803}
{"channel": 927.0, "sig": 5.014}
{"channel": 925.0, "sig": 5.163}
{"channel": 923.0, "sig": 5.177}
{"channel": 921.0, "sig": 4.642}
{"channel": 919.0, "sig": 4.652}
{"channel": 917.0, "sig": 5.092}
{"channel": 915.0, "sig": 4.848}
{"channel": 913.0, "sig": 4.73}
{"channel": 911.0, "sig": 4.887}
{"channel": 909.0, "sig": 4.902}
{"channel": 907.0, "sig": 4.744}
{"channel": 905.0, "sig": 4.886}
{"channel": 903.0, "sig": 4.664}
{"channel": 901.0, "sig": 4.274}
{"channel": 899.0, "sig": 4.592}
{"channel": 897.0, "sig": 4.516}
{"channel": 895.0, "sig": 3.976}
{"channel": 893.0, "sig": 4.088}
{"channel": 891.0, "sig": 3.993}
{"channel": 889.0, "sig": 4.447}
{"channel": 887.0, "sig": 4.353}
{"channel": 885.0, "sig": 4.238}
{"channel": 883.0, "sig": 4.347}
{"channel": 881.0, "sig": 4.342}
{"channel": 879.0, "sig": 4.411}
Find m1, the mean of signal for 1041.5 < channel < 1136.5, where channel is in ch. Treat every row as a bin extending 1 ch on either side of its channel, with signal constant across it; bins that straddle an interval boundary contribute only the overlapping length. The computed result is 4.08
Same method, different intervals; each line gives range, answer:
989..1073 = 4.04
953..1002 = 4.57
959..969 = 5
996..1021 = 4.08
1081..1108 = 4.17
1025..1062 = 4.04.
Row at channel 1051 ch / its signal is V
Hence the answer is 4.189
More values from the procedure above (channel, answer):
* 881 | 4.342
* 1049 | 3.612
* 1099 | 4.296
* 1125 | 3.957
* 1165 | 4.007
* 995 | 4.348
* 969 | 4.895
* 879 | 4.411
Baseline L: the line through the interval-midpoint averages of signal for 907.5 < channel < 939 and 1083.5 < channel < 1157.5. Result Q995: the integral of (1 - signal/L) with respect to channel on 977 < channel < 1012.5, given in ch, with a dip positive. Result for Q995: 3.4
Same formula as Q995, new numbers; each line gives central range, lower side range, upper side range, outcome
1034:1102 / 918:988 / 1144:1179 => 7.26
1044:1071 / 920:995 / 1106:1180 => 3.51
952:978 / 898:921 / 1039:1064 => -2.70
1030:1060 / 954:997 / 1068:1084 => 1.30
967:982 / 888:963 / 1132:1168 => 0.44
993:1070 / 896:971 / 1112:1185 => 9.64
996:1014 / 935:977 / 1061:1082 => 1.96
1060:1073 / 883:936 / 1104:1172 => 1.25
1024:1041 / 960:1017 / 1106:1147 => 0.57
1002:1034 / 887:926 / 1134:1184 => 2.79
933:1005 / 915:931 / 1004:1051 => -2.81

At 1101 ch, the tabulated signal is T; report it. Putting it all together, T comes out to 4.097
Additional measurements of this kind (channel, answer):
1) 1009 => 3.908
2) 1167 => 4.022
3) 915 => 4.848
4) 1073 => 4.041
